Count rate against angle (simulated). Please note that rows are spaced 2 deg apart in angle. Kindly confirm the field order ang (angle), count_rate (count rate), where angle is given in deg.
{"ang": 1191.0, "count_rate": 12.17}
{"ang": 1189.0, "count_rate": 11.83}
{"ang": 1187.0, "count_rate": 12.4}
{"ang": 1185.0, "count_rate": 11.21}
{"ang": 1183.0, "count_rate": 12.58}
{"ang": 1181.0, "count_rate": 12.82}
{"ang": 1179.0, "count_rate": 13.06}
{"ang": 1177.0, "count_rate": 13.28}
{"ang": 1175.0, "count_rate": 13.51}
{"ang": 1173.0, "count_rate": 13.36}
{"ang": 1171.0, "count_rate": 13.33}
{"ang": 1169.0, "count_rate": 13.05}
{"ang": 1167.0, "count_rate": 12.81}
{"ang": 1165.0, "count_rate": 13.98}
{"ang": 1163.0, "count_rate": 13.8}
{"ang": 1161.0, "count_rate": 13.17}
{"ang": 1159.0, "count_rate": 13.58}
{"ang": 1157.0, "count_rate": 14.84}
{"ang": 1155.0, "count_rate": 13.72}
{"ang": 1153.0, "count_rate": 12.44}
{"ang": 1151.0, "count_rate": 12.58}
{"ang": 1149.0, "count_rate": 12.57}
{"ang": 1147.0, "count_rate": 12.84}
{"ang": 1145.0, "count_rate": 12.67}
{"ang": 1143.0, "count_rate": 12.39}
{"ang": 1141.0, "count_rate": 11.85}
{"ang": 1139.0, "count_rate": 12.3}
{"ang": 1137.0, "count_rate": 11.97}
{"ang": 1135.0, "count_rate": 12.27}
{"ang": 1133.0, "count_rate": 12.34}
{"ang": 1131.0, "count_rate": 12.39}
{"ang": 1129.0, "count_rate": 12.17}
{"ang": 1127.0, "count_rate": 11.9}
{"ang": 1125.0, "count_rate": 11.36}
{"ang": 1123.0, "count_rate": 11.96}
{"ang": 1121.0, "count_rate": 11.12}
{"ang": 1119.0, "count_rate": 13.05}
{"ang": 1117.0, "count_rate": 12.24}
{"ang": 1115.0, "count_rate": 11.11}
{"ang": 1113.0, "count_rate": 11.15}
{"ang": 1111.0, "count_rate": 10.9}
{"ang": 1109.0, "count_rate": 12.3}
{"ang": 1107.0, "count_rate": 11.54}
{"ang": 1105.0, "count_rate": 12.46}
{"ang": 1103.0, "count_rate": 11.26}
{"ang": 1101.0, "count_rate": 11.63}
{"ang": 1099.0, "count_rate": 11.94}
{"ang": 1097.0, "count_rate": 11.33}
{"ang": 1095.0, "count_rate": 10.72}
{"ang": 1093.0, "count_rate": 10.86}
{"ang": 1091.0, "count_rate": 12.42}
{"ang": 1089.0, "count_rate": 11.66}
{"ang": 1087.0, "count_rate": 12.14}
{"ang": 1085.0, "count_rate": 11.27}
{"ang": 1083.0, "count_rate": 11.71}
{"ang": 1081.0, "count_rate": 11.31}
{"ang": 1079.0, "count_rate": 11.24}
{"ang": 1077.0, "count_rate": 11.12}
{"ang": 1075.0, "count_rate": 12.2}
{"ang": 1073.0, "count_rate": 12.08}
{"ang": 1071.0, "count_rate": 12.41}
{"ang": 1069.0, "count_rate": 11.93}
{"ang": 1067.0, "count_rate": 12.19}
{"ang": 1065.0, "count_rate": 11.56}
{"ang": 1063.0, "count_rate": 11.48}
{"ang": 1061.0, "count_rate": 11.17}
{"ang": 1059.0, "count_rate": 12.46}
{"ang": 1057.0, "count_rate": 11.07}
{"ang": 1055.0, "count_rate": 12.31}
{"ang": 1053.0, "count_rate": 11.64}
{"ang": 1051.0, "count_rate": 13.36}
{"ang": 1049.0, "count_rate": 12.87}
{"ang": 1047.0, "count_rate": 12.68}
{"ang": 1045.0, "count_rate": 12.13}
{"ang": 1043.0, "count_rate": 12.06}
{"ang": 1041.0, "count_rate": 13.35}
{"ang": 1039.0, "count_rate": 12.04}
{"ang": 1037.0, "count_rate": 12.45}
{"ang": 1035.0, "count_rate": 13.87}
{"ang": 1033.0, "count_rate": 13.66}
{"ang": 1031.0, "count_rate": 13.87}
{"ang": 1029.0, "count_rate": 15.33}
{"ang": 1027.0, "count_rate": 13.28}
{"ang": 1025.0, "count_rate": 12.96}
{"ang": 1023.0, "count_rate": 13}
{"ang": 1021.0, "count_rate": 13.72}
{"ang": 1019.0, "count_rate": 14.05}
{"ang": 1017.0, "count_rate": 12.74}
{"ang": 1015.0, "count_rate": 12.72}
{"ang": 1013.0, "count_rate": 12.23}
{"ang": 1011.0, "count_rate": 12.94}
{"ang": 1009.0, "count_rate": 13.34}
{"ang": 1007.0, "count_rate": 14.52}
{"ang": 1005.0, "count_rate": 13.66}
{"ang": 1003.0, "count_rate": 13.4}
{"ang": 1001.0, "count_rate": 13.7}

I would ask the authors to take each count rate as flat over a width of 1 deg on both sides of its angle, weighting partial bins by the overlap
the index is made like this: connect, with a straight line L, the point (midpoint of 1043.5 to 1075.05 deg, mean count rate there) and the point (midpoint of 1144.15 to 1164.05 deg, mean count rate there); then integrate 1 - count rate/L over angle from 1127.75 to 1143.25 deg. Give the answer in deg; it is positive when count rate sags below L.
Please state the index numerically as 0.96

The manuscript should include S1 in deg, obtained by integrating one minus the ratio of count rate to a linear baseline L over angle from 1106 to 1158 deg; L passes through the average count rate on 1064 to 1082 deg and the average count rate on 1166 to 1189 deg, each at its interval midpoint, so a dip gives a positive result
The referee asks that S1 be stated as 0.6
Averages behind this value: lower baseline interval 11.8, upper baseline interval 12.8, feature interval 12.2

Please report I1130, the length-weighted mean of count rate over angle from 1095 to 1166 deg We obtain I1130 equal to 12.3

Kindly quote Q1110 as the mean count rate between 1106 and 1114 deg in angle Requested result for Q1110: 11.5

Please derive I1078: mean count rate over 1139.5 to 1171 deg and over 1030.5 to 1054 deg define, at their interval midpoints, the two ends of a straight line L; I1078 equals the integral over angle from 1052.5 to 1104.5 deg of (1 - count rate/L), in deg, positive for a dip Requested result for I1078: 5.0 deg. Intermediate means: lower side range 12.8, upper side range 13.1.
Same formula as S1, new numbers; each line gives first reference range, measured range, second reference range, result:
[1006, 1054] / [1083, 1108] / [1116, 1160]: 2.2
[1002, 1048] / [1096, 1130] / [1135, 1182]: 3.5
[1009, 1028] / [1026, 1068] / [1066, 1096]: -0.5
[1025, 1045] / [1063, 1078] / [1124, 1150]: 1.2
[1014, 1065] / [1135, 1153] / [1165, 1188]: 0.7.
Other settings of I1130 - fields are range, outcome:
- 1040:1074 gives 12.2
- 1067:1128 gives 11.7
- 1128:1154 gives 12.4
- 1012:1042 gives 13.3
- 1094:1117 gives 11.5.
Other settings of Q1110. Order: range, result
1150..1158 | 13.4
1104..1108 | 12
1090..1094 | 11.6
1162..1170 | 13.4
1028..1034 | 14.3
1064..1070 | 11.9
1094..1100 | 11.3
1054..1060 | 11.9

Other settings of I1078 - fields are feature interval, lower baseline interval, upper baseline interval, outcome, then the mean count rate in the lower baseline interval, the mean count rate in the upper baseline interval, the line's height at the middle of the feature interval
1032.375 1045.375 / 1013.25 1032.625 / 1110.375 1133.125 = 0.4 deg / 13.5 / 11.8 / 13.2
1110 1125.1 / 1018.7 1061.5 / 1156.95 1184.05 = 1.7 deg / 12.9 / 13.3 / 13.1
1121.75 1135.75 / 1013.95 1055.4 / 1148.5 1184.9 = 1.2 deg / 13.1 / 13.2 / 13.2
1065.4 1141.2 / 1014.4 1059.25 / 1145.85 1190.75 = 7.0 deg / 12.9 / 13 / 13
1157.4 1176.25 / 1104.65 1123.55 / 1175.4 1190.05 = -1.7 deg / 11.8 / 12.5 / 12.3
